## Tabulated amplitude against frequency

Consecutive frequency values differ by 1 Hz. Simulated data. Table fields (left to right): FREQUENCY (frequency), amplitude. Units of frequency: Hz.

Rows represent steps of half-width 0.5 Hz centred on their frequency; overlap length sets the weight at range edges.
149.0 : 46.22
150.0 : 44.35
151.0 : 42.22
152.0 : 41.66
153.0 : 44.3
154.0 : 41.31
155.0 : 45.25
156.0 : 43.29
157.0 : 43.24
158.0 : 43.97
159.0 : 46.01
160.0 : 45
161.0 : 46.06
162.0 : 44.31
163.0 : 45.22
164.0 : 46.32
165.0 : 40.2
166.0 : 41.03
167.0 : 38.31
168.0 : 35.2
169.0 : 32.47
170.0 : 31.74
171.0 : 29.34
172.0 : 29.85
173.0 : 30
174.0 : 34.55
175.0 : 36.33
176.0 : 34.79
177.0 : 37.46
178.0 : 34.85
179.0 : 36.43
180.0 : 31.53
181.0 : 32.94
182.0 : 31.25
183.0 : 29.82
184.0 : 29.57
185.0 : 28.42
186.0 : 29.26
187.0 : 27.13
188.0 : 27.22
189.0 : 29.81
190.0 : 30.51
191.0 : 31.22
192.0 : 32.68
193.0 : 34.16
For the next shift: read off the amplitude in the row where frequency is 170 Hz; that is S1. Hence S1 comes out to 31.74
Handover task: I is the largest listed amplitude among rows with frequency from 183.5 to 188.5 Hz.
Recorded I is 29.57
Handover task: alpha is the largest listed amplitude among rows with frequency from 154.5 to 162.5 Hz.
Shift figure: 46.06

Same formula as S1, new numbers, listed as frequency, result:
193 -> 34.16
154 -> 41.31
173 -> 30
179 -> 36.43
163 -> 45.22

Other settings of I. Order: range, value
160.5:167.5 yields 46.32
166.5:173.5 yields 38.31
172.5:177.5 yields 37.46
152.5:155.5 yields 45.25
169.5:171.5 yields 31.74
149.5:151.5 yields 44.35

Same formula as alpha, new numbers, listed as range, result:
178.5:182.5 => 36.43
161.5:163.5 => 45.22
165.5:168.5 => 41.03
